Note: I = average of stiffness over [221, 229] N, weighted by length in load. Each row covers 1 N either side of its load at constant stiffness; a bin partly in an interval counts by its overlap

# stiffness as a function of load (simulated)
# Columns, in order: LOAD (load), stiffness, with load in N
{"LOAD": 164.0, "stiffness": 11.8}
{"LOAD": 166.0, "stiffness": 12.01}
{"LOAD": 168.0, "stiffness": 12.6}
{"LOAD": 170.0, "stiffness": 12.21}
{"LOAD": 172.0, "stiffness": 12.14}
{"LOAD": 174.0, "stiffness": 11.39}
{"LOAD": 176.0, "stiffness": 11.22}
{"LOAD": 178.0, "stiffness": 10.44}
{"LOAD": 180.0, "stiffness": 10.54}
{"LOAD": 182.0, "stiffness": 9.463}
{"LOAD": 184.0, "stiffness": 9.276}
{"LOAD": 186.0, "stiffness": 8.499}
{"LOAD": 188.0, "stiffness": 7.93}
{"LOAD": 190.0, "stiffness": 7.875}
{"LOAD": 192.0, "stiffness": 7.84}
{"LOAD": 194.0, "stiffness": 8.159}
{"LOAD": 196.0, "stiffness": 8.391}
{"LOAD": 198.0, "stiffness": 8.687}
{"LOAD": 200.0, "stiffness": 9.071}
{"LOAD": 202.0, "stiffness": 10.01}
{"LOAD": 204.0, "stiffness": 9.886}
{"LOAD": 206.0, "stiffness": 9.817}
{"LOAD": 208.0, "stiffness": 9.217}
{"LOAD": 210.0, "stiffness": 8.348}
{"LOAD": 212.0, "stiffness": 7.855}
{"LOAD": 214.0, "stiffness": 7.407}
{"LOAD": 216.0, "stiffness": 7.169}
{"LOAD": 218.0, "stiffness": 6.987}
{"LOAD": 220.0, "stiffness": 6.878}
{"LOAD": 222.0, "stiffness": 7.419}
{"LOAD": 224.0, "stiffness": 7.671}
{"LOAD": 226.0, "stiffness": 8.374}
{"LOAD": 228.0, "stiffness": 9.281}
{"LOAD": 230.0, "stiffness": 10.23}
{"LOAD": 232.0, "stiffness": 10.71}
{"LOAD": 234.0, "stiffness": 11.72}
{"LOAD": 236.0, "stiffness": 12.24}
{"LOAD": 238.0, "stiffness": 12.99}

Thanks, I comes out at 8.19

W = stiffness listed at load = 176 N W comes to 11.22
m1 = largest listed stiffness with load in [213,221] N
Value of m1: 7.407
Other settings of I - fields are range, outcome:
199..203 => 9.54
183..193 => 8.28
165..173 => 12.2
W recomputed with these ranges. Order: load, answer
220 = 6.878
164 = 11.8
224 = 7.671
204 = 9.886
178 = 10.44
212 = 7.855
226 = 8.374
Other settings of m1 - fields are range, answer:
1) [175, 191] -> 11.22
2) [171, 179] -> 12.14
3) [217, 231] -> 10.23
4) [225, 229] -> 9.281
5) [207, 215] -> 9.217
